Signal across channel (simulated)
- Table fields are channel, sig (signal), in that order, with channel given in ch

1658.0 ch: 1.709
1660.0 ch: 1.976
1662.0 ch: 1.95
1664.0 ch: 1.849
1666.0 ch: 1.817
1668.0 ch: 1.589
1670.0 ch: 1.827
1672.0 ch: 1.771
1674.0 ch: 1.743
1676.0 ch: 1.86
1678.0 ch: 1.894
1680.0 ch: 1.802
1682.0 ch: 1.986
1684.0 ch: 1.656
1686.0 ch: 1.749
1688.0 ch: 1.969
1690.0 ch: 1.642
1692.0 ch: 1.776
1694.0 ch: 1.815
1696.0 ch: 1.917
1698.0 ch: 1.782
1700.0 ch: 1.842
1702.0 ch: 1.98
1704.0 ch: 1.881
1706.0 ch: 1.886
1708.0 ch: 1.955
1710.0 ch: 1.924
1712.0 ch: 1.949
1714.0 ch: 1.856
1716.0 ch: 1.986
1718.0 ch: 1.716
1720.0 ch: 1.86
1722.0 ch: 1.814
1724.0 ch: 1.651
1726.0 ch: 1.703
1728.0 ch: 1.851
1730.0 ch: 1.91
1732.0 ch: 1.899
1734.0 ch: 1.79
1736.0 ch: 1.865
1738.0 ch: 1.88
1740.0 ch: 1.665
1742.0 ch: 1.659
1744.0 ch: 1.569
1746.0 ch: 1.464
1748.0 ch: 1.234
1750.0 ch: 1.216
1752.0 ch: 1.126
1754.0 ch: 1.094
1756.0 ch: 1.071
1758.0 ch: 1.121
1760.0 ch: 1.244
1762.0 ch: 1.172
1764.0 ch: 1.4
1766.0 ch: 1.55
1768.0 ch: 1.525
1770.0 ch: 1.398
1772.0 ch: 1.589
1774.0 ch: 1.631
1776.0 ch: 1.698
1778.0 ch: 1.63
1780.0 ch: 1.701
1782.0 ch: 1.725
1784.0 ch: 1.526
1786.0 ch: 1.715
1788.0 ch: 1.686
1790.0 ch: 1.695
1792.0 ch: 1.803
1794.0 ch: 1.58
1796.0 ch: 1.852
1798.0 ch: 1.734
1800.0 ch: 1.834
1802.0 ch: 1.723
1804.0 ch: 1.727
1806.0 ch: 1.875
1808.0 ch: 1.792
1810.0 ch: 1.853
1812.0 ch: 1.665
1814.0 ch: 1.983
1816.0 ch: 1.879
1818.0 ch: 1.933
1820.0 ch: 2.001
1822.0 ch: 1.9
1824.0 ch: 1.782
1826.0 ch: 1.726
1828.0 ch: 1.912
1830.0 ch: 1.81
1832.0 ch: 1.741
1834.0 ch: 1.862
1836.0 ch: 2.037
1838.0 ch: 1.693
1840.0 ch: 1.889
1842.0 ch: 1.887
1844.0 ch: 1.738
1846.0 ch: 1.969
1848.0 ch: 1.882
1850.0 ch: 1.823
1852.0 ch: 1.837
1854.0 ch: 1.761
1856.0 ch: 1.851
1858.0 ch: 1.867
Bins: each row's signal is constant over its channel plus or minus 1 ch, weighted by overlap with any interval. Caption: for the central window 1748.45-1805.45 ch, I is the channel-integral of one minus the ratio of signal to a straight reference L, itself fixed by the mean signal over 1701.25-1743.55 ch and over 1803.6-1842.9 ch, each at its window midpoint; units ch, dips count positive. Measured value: 9.8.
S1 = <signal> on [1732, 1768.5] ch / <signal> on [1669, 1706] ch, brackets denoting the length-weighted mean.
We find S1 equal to 0.79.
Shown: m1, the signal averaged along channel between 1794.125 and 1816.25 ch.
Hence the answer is 1.8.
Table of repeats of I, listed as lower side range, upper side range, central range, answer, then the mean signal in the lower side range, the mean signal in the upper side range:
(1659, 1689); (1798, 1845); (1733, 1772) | 8.6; 1.83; 1.83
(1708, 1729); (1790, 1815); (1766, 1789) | 2.3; 1.84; 1.78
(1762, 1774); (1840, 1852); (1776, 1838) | -4.4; 1.48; 1.86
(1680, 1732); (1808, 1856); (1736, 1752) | 2.8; 1.84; 1.85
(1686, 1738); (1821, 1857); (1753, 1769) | 5.0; 1.85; 1.84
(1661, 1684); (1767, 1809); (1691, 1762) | 3.4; 1.82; 1.69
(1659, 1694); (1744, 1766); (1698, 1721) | -4.6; 1.82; 1.25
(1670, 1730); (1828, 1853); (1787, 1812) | 1.2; 1.84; 1.85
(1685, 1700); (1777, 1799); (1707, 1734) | -1.1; 1.81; 1.7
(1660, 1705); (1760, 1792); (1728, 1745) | -1.0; 1.83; 1.57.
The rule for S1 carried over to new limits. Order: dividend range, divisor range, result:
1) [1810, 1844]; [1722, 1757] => 1.18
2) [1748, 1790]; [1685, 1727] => 0.78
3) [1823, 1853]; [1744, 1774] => 1.39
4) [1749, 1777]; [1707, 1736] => 0.73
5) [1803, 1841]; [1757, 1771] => 1.37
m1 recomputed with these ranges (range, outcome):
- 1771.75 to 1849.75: 1.79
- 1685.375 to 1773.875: 1.66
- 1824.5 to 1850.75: 1.84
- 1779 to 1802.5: 1.71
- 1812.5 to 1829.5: 1.88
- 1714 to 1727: 1.79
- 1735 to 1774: 1.42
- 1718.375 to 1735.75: 1.81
